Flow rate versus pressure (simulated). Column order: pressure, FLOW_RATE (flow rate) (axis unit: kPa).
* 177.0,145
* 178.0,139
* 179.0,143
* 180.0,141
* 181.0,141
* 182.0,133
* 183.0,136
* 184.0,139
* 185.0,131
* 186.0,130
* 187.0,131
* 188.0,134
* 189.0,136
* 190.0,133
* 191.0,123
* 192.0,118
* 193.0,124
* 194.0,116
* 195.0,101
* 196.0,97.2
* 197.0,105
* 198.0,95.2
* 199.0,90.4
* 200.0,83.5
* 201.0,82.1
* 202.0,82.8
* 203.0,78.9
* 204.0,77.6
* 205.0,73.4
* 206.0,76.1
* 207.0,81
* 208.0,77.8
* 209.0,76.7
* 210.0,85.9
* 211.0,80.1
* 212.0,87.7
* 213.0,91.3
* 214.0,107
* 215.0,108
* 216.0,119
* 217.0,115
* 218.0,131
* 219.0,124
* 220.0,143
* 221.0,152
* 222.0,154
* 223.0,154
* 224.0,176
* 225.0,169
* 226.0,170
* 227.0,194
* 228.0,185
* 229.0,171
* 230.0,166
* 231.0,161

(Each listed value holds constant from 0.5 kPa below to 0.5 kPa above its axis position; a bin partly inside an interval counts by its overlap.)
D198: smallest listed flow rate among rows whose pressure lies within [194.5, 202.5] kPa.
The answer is 82.1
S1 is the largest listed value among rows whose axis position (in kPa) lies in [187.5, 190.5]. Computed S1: 136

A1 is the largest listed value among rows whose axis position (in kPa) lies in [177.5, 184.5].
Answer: 143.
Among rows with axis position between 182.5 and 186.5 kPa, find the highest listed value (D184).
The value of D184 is 139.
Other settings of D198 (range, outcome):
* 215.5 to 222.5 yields 115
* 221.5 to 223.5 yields 154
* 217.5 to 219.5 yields 124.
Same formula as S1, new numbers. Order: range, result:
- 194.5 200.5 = 105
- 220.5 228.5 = 194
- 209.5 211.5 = 85.9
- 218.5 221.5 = 152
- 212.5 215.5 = 108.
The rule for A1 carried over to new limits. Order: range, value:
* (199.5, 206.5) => 83.5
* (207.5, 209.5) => 77.8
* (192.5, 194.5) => 124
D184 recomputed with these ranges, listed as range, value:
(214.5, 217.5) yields 119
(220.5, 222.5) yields 154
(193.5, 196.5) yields 116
